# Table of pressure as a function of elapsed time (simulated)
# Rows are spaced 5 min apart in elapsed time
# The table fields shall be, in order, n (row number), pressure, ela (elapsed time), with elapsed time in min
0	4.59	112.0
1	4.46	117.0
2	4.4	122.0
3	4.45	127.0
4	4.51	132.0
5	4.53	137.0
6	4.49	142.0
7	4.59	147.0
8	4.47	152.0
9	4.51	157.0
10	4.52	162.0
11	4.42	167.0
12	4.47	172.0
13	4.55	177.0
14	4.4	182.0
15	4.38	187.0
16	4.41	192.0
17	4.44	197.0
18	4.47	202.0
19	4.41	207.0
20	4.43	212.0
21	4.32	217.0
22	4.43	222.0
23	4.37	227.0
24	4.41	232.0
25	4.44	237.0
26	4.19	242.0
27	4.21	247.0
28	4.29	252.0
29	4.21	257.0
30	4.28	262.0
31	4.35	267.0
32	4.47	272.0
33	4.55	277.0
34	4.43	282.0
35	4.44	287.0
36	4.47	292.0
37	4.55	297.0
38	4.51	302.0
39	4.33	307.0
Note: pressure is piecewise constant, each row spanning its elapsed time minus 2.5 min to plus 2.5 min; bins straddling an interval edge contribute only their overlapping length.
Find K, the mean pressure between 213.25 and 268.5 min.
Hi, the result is 4.32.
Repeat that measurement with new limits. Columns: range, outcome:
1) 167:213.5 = 4.44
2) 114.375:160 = 4.49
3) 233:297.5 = 4.37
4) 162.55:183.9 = 4.47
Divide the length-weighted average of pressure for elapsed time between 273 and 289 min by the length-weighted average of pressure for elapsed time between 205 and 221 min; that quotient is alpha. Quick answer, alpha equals 1.0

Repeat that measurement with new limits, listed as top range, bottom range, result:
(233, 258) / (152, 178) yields 0.95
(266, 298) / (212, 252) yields 1.03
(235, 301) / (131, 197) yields 0.98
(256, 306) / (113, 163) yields 0.99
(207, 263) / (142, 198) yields 0.97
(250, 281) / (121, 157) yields 0.97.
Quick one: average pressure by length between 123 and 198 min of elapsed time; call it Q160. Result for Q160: 4.48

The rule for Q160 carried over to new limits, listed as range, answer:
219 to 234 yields 4.4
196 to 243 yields 4.4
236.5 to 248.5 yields 4.26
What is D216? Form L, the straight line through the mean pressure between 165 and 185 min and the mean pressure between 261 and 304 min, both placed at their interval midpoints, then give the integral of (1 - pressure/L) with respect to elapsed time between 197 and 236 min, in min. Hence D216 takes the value 0.4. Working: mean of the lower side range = 4.46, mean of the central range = 4.41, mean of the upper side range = 4.46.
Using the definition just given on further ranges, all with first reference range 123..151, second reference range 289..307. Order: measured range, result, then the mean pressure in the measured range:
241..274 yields 1.5 min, 4.29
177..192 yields 0.3 min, 4.42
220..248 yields 0.9 min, 4.35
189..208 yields 0.3 min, 4.43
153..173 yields 0.1 min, 4.48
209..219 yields 0.3 min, 4.38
